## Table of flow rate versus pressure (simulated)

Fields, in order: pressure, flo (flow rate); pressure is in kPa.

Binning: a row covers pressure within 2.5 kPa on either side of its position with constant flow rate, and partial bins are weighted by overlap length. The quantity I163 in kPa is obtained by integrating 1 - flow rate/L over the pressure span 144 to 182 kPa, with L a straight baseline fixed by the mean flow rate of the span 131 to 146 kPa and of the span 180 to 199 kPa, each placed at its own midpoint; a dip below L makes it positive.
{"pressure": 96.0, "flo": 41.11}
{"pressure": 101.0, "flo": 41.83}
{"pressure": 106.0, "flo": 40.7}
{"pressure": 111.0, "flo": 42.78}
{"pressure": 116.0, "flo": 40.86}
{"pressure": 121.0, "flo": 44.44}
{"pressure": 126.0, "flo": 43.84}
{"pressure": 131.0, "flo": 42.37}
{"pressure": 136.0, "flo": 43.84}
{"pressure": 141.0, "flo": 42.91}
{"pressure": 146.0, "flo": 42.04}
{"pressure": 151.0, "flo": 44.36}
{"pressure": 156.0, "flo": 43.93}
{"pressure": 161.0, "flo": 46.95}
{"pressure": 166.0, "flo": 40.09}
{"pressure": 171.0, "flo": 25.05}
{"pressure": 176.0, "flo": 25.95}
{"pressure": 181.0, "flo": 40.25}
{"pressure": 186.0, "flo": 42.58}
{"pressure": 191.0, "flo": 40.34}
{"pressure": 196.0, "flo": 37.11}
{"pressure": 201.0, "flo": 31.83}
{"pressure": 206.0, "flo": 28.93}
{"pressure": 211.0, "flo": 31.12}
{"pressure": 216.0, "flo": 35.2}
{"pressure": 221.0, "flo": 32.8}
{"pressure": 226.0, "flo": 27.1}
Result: 2.8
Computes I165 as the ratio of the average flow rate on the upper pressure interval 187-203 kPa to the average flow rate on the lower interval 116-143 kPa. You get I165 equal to 0.9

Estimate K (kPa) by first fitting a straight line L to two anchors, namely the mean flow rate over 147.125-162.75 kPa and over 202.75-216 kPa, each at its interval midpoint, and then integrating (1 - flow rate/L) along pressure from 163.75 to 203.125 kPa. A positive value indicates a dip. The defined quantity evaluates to 2.0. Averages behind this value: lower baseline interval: 44.7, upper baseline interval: 31.1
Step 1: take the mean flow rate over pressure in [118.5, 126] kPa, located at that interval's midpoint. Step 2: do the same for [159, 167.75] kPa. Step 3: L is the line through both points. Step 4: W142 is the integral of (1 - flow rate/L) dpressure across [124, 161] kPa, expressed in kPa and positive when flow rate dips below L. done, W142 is 0.31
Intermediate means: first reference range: 44.2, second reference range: 43.6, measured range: 43.6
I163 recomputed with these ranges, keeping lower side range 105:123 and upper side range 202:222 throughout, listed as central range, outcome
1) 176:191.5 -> -1.7 kPa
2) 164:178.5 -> 2.5 kPa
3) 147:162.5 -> -2.7 kPa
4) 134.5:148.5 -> -1.2 kPa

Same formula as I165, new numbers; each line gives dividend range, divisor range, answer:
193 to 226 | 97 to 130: 0.77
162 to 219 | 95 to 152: 0.82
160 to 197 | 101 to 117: 0.89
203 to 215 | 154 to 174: 0.80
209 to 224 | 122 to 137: 0.76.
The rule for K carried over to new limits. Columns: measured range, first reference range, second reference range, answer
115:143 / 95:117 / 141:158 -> -0.4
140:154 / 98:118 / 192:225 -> -1.8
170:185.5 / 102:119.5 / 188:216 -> 1.5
